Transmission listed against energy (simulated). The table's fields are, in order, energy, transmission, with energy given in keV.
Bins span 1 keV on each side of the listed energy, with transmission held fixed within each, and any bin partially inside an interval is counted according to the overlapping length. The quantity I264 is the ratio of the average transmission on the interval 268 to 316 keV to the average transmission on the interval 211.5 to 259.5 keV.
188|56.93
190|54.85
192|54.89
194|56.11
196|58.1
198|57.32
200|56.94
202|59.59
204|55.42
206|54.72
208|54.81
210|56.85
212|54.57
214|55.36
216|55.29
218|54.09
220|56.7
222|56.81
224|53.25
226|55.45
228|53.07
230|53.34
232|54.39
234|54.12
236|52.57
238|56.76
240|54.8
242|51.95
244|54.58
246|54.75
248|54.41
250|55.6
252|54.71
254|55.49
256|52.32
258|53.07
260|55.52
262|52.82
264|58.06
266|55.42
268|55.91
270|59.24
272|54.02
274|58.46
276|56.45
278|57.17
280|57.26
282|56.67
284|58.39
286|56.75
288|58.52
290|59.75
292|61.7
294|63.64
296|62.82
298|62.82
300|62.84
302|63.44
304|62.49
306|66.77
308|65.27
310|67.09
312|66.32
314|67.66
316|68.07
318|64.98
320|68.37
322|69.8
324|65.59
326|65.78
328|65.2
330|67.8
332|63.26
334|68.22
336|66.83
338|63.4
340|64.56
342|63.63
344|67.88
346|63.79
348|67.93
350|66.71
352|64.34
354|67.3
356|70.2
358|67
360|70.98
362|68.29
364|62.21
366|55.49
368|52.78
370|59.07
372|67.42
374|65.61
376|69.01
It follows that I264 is 1.12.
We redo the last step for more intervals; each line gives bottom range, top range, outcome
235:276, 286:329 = 1.17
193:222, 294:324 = 1.17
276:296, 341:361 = 1.14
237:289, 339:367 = 1.18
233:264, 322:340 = 1.21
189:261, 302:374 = 1.19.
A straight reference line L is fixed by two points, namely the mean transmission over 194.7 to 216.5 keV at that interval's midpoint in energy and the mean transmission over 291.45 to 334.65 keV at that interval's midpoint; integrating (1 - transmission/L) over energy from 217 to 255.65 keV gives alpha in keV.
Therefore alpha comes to 2.9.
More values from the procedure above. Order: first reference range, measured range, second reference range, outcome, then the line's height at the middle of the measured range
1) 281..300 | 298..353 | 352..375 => -3.2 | 62.2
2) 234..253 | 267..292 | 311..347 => 0.8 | 59.4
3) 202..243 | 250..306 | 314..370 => 1.6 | 59.8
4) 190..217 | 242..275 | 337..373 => 2.2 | 59.2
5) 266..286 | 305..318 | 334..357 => -1.1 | 61.7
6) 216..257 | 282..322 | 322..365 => -1.2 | 61.7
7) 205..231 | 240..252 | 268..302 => 0.5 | 56.7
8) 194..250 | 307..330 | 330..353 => -1.2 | 63.6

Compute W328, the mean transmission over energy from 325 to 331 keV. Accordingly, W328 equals 66.3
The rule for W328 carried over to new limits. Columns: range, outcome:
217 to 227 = 55.3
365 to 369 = 54.1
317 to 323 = 67.7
